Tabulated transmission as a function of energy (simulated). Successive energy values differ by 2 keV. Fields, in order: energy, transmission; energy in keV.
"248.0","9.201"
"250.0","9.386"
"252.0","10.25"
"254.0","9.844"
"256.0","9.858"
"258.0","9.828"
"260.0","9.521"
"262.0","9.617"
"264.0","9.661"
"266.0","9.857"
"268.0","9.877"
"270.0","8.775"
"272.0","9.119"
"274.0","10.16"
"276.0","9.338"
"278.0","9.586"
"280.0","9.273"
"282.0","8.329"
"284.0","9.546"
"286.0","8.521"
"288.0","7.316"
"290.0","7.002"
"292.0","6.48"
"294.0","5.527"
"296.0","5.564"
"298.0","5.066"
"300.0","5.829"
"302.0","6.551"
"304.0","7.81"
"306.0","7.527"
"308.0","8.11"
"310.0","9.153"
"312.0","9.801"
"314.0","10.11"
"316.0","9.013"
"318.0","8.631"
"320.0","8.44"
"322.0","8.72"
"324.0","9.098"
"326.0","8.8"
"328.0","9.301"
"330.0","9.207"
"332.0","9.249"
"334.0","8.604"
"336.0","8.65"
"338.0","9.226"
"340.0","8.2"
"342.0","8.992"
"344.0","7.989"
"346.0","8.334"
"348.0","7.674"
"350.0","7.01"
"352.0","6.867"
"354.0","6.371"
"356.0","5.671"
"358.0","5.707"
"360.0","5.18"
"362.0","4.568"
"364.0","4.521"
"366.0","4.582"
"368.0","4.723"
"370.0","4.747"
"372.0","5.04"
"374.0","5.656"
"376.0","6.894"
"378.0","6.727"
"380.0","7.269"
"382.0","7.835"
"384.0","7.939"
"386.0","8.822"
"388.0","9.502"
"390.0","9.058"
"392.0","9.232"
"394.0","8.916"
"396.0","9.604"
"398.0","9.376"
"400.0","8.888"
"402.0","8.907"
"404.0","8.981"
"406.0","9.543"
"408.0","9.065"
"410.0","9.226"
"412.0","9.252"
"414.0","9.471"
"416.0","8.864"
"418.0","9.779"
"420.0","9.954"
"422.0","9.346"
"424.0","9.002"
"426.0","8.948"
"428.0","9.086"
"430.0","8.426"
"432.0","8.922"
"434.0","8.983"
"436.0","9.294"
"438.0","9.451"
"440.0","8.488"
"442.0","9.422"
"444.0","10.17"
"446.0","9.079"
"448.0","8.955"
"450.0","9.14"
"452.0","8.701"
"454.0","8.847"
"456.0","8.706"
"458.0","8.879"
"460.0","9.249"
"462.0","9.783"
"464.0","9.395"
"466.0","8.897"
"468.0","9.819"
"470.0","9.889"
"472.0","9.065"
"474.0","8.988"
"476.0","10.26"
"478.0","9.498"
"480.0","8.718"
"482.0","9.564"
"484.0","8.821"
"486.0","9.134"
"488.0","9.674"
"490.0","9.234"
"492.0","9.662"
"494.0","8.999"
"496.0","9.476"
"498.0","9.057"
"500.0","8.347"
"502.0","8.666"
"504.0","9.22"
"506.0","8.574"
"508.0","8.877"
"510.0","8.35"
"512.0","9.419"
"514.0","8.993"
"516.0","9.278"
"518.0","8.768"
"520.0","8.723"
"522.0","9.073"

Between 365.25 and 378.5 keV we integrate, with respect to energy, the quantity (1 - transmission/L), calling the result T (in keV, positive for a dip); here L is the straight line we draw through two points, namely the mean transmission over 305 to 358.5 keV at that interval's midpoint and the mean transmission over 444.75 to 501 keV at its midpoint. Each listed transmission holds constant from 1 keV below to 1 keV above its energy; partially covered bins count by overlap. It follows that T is 4.8 keV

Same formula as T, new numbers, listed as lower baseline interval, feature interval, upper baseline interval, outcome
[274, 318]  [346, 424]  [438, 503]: 8.5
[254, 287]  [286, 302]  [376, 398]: 5.1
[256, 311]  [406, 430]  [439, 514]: -1.0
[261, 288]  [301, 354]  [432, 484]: 4.6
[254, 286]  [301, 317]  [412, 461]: 1.5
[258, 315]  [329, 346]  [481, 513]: -0.4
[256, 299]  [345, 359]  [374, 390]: 2.1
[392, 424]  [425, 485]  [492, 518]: -0.4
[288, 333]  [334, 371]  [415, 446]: 7.5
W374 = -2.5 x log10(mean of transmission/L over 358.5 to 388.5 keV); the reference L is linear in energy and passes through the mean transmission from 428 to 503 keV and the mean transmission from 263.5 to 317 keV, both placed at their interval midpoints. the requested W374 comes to 0.37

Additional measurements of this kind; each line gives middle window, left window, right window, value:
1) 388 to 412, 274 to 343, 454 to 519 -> -0.05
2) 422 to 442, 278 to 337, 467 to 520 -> -0.02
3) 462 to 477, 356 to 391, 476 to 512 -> -0.11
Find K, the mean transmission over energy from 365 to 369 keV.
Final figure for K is 4.65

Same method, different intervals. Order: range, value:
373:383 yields 6.88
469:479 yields 9.54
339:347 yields 8.38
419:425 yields 9.43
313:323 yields 8.98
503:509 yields 8.89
